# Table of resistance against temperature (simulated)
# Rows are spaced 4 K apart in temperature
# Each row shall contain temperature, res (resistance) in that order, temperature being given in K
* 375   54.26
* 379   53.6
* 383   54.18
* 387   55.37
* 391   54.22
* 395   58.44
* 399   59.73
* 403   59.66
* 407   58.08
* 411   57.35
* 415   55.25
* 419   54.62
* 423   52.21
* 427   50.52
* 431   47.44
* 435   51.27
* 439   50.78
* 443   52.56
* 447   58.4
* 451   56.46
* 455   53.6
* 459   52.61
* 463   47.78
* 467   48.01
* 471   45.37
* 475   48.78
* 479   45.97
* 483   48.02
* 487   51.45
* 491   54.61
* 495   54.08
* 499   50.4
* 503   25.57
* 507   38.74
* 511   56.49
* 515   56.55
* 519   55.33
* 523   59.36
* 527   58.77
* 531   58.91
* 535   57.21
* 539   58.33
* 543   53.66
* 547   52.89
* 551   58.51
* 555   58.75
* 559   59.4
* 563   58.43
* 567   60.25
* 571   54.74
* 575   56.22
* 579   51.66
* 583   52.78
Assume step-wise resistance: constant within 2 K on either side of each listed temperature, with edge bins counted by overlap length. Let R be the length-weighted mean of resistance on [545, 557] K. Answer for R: 56.7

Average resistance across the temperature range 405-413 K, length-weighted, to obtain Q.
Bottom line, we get 57.7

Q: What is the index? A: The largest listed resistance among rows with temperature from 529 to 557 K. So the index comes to 58.91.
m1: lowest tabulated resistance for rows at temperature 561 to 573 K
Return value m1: 54.74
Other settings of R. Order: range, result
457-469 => 49.5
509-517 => 56.5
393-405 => 59.3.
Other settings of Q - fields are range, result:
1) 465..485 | 47.2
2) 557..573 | 58.2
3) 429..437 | 49.4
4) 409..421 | 55.7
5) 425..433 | 49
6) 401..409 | 58.9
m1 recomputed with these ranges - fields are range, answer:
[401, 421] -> 54.62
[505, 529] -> 38.74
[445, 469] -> 47.78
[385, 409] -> 54.22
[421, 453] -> 47.44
